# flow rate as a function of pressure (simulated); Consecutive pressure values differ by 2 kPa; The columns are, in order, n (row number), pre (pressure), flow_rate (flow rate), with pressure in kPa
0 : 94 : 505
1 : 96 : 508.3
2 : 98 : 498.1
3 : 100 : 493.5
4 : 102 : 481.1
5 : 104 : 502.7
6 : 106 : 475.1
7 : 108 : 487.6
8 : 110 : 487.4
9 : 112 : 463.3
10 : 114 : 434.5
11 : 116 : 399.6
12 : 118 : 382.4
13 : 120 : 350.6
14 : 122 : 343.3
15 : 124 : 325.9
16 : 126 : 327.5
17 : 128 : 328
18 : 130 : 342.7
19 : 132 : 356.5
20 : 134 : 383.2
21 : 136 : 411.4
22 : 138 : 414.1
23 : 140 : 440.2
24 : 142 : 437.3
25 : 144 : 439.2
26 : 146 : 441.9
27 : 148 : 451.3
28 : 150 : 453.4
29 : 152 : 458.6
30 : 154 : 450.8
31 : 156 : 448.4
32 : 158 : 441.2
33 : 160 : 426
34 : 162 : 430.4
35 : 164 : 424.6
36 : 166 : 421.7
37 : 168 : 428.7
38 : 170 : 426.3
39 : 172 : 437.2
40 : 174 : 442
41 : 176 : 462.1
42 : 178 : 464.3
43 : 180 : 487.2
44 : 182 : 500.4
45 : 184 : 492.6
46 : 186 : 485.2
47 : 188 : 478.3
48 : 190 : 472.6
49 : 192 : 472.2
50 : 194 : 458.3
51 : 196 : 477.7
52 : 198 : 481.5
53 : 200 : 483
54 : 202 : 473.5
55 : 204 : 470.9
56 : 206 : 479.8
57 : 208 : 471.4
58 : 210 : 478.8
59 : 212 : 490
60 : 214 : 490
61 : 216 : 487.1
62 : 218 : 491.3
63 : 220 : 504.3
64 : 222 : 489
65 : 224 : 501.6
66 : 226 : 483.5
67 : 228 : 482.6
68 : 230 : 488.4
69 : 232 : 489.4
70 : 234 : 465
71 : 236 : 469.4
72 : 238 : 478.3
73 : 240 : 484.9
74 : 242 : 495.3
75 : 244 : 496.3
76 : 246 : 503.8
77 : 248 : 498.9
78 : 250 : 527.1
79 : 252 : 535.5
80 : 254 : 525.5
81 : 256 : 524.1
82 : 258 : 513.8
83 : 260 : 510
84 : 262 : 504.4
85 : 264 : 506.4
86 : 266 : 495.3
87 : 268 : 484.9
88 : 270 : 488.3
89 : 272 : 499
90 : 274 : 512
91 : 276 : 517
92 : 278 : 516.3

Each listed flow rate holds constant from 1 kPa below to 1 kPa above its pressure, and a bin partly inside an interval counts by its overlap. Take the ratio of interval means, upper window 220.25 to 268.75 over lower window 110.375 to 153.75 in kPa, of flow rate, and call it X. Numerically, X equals 1.24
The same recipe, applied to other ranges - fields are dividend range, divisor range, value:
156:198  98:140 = 1.11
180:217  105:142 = 1.21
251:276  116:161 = 1.26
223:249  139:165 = 1.10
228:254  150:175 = 1.13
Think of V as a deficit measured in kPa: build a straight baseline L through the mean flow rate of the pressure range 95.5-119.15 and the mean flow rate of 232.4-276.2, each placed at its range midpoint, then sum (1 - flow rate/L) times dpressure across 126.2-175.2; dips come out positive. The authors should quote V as 5.7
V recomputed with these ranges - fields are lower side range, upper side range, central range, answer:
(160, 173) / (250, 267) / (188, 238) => -1.0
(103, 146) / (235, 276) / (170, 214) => -1.6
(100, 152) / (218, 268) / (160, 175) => 0.5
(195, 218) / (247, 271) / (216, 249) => 0.4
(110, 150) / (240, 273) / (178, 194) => -1.3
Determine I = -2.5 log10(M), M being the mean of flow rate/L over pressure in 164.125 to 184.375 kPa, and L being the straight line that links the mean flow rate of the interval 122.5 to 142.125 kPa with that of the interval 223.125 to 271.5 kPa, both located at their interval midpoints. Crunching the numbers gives -0.09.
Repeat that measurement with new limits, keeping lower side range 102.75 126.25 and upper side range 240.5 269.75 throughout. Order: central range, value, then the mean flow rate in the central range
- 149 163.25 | 0.003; 444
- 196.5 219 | -0.009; 481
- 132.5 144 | 0.044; 417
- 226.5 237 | 0.031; 479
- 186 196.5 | -0.013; 473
